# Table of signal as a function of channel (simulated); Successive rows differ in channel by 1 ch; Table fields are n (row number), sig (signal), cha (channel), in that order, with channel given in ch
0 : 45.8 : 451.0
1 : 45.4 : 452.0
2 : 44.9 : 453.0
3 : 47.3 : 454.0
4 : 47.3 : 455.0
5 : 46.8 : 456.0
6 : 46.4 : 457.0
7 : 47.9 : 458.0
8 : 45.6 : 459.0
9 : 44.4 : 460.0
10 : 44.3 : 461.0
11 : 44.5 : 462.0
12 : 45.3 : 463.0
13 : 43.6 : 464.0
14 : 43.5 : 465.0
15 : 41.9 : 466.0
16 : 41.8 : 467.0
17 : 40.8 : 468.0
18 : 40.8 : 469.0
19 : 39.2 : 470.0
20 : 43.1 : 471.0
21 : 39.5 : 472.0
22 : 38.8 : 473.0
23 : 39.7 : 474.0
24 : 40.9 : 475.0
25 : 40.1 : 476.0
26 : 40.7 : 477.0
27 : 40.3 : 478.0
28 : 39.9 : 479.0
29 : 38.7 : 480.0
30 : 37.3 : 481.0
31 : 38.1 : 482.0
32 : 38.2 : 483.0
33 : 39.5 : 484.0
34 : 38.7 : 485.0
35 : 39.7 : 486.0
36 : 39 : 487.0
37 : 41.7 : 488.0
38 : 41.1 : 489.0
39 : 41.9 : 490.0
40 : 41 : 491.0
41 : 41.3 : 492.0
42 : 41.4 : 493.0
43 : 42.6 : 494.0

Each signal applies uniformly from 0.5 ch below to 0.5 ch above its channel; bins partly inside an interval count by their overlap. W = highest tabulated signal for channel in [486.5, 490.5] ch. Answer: 41.9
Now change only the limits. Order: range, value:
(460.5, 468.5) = 45.3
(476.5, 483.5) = 40.7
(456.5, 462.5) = 47.9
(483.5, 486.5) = 39.7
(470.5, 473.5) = 43.1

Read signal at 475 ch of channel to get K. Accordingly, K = 40.9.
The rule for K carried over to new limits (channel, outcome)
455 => 47.3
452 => 45.4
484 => 39.5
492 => 41.3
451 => 45.8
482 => 38.1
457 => 46.4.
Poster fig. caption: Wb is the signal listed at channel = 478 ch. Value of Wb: 40.3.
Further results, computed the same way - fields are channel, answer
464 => 43.6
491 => 41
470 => 39.2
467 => 41.8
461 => 44.3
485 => 38.7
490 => 41.9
